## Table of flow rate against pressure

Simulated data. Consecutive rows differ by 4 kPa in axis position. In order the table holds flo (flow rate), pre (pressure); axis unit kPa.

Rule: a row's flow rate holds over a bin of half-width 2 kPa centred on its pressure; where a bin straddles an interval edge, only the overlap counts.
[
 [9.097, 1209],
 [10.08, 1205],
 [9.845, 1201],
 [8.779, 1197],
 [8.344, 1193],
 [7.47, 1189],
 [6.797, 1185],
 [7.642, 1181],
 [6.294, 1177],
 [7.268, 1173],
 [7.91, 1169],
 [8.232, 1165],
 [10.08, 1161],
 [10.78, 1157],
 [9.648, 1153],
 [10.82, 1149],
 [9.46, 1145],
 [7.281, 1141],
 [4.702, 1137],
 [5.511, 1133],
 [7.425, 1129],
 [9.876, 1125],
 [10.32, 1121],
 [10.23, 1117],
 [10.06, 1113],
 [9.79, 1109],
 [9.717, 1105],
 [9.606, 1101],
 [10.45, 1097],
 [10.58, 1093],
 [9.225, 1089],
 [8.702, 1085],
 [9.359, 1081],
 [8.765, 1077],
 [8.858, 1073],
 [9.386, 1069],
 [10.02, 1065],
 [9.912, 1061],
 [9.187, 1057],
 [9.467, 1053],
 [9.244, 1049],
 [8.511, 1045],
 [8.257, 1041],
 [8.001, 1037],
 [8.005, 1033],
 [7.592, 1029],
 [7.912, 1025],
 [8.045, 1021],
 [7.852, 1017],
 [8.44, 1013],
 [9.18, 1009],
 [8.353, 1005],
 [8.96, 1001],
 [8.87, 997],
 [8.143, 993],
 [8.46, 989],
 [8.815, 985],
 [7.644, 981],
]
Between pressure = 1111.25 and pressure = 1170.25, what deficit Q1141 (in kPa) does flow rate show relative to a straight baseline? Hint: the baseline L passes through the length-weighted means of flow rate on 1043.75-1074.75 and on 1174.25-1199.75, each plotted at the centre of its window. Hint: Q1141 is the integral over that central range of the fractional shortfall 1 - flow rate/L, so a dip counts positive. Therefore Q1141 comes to -4.3 kPa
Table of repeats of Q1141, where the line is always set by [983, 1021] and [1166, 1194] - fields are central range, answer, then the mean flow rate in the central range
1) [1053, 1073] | -3.4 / 9.53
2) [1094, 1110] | -4.2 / 9.94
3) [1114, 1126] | -3.7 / 10.2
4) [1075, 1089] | -1.7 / 8.98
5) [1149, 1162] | -4.7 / 10.3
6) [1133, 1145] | 1.8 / 6.49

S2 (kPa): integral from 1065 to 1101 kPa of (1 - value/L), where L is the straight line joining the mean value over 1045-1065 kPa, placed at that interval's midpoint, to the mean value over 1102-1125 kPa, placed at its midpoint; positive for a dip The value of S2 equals 0.9 kPa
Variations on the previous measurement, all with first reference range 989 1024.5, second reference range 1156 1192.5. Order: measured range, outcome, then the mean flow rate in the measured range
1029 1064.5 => -2.0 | 8.8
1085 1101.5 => -3.3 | 9.84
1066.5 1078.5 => -1.1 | 9.06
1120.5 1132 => -0.9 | 8.74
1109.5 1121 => -2.8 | 10.1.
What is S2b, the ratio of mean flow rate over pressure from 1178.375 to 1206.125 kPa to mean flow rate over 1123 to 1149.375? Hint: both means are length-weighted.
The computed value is 1.1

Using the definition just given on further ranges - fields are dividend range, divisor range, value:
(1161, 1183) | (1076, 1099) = 0.81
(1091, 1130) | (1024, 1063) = 1.14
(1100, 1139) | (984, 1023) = 1.02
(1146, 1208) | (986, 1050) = 1.04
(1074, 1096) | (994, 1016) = 1.08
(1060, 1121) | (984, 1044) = 1.16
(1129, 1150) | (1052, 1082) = 0.79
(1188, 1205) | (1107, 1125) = 0.88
